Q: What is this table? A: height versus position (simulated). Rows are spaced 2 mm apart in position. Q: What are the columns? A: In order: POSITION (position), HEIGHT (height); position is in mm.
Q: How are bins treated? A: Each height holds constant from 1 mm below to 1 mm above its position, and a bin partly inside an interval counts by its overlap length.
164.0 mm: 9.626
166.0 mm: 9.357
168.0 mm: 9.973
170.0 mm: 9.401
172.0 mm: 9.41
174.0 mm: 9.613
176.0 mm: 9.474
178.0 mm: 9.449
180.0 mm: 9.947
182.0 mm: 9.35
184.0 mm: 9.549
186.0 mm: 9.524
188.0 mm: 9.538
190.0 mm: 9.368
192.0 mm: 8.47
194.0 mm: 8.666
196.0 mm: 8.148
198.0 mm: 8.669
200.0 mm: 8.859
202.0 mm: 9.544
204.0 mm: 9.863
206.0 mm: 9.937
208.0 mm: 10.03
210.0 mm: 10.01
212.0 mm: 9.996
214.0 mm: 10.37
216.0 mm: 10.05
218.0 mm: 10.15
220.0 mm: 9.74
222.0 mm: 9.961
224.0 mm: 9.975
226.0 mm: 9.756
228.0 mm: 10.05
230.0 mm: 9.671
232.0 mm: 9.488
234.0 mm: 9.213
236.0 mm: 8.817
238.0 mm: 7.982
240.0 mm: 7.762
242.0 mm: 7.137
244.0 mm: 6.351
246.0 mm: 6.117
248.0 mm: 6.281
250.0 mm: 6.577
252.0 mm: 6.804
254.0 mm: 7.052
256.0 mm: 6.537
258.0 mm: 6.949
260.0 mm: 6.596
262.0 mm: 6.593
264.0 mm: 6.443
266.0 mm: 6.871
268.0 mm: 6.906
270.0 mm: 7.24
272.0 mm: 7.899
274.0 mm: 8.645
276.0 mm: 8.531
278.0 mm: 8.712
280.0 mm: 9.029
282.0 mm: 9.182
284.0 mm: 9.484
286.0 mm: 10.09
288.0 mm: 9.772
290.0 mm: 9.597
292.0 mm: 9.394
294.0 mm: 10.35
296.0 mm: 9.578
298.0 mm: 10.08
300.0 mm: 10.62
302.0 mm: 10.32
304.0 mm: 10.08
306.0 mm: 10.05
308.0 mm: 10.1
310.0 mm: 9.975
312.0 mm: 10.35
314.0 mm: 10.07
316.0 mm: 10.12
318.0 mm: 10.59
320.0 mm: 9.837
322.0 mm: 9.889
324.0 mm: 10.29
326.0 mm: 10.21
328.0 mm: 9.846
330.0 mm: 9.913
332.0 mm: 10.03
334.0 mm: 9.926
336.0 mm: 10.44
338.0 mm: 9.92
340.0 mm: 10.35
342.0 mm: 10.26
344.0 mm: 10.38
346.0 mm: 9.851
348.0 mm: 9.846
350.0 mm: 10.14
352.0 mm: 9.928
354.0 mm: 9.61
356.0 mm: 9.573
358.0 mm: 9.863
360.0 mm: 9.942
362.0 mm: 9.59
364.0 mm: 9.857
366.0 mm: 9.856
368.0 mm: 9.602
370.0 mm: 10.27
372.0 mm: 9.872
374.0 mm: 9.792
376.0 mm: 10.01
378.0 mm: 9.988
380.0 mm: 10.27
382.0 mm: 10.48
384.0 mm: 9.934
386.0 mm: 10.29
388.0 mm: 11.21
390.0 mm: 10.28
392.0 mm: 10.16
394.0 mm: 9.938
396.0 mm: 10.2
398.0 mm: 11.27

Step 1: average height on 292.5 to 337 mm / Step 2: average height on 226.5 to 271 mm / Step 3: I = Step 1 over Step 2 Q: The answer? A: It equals 1.36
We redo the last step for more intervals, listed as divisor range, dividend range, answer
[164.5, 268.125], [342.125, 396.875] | 1.15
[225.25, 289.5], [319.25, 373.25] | 1.25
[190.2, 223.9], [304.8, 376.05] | 1.05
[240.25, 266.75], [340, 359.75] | 1.49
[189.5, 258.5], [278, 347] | 1.15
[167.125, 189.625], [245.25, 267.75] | 0.69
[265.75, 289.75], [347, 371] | 1.14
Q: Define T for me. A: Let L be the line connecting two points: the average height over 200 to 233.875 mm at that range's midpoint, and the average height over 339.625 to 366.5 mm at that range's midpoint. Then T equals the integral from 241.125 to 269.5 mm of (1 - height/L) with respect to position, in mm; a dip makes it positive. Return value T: 9.23 mm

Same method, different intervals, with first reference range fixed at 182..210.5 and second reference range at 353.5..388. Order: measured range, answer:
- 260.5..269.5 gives 2.7 mm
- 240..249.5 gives 2.9 mm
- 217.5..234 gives -0.7 mm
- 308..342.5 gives -1.1 mm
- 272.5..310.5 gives 0.1 mm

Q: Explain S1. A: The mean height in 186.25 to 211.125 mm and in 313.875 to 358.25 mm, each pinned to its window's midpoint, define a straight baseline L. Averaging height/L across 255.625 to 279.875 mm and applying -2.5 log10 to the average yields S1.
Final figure 0.29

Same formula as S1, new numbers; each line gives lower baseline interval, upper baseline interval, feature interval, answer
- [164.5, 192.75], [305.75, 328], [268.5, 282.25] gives 0.19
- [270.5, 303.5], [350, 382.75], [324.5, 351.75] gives -0.04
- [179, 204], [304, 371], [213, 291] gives 0.15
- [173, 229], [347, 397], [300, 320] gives -0.04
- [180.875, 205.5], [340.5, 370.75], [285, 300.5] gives -0.03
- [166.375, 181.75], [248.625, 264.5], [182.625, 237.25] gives -0.15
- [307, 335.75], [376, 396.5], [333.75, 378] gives 0.03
